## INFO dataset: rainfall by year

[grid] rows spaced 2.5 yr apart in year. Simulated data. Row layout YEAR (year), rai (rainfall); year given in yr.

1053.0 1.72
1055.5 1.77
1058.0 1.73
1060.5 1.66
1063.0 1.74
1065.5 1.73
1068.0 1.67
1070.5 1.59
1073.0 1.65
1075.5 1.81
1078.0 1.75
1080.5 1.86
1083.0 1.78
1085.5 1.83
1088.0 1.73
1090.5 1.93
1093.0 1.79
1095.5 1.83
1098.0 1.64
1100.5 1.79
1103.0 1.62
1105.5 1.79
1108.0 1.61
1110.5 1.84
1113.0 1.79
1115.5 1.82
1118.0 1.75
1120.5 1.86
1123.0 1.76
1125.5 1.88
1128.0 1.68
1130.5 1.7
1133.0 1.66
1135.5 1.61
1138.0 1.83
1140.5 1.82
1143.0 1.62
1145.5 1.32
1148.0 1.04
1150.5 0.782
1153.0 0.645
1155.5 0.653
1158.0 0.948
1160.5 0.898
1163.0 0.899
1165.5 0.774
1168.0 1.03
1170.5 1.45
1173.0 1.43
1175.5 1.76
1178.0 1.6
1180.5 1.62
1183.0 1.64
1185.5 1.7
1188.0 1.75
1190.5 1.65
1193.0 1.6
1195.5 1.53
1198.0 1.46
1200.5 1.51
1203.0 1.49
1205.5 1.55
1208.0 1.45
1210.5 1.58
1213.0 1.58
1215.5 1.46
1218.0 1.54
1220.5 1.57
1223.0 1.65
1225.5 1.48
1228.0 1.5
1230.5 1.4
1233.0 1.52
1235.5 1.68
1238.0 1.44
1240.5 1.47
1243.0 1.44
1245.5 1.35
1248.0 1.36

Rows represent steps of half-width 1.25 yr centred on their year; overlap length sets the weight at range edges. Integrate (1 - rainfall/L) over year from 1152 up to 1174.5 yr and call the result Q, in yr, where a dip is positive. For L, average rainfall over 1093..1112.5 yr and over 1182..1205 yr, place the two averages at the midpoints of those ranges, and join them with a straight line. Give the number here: 9.0 yr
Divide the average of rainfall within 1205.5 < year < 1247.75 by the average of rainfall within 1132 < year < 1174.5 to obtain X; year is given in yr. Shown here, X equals 1.3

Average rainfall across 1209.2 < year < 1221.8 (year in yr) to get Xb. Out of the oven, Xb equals 1.55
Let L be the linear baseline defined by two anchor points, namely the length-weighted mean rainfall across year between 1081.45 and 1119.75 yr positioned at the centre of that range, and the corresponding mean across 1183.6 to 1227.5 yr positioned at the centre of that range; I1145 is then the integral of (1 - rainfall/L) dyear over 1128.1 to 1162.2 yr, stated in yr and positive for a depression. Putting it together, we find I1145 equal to 8.2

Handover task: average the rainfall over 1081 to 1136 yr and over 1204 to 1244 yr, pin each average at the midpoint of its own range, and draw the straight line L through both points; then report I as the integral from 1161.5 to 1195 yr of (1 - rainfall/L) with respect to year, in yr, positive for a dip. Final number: 3.3 yr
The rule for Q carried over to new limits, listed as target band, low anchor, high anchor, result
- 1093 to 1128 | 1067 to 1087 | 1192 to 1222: -1.62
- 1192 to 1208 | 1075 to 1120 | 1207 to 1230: 0.53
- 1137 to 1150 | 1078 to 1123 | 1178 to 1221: 1.64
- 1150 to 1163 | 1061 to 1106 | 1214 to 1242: 6.66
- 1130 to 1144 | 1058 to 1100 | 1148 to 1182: -4.10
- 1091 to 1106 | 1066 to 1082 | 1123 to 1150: -0.68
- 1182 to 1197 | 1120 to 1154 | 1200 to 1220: -1.21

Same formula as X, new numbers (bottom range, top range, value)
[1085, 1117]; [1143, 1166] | 0.52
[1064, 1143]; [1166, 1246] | 0.87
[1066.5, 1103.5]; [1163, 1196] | 0.84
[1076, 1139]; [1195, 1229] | 0.86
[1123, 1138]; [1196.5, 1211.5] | 0.88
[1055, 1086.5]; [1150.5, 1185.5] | 0.68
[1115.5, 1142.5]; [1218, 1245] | 0.86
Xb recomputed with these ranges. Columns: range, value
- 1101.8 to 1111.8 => 1.72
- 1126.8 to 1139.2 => 1.7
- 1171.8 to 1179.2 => 1.6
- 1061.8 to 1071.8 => 1.68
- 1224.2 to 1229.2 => 1.49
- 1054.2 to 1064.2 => 1.72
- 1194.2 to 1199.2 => 1.5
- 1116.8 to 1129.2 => 1.79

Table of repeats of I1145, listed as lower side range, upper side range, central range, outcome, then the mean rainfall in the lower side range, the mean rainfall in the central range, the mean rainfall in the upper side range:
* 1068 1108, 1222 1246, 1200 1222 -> 0.12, 1.75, 1.53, 1.5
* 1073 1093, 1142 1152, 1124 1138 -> -4.16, 1.8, 1.72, 1.17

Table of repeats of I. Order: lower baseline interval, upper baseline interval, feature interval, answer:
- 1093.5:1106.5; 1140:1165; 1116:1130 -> -3.5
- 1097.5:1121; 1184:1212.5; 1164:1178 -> 2.7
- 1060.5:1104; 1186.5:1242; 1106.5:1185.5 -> 9.7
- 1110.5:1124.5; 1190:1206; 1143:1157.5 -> 6.3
